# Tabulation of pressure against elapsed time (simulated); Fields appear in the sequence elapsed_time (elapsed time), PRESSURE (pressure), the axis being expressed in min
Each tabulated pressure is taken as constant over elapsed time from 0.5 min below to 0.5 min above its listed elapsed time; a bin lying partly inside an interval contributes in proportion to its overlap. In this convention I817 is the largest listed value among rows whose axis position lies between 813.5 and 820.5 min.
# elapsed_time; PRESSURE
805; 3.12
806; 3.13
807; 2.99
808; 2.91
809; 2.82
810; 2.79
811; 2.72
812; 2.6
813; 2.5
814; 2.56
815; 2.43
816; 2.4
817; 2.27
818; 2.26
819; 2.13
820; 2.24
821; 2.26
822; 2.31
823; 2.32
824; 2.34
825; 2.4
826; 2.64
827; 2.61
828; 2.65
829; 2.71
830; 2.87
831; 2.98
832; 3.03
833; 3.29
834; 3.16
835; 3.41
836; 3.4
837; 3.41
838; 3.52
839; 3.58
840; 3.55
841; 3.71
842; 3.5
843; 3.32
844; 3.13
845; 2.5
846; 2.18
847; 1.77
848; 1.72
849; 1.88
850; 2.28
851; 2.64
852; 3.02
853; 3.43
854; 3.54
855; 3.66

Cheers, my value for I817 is 2.56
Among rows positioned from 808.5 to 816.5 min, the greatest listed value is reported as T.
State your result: 2.82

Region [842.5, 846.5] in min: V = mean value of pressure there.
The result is 2.78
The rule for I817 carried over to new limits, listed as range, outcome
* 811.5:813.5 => 2.6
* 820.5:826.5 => 2.64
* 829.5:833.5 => 3.29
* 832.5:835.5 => 3.41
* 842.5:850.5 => 3.32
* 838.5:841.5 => 3.71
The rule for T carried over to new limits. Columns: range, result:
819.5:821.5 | 2.26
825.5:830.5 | 2.87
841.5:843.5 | 3.5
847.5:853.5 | 3.43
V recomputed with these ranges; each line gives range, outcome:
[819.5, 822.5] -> 2.27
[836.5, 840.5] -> 3.51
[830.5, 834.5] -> 3.12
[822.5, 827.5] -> 2.46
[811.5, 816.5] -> 2.5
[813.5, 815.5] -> 2.5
